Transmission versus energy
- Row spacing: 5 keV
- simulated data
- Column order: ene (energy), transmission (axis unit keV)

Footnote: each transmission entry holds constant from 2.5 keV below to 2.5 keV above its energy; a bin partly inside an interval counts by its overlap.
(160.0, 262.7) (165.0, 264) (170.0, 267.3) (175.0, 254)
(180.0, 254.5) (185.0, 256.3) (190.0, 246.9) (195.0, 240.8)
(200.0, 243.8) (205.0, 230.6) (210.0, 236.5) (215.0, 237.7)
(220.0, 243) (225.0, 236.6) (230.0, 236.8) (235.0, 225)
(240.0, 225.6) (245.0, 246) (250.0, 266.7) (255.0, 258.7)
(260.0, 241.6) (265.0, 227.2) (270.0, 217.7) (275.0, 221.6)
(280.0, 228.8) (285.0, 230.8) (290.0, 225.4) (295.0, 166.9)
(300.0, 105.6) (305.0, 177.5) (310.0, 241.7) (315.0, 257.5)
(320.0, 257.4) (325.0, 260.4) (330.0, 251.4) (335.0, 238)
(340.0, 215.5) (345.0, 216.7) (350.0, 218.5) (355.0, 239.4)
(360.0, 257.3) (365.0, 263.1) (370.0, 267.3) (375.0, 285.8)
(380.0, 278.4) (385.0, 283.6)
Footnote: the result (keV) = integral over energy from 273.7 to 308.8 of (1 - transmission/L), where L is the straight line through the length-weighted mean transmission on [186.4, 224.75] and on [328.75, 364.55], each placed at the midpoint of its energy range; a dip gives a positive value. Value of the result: 6.3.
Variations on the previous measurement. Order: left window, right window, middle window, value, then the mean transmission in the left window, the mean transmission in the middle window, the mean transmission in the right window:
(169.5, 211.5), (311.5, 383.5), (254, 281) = 1.9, 247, 231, 251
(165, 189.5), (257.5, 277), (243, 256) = -1.4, 258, 257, 227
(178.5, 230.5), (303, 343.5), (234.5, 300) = 4.1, 242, 225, 238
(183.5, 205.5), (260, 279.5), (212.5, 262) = -1.8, 244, 242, 225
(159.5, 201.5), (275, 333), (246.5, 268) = -1.4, 254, 248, 219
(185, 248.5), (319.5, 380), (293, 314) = 5.7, 239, 179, 249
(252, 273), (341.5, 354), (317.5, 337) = -2.4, 237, 252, 220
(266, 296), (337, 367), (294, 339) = 1.6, 218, 219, 235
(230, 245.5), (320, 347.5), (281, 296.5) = 1.5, 231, 212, 238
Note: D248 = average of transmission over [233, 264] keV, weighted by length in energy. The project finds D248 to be 243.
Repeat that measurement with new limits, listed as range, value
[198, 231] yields 238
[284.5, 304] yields 177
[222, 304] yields 222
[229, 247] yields 233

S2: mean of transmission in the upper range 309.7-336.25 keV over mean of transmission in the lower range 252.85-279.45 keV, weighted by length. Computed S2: 1.1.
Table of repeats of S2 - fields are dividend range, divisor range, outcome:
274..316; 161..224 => 0.82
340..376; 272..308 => 1.26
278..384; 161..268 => 0.95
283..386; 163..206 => 0.93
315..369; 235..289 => 1.03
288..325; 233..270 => 0.87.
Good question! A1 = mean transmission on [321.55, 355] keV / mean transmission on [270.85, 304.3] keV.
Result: 1.19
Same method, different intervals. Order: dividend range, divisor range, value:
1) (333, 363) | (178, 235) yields 0.96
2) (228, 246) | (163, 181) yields 0.89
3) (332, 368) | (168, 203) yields 0.94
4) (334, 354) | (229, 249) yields 0.94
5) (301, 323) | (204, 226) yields 0.95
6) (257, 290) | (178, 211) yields 0.93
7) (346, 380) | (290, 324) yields 1.24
